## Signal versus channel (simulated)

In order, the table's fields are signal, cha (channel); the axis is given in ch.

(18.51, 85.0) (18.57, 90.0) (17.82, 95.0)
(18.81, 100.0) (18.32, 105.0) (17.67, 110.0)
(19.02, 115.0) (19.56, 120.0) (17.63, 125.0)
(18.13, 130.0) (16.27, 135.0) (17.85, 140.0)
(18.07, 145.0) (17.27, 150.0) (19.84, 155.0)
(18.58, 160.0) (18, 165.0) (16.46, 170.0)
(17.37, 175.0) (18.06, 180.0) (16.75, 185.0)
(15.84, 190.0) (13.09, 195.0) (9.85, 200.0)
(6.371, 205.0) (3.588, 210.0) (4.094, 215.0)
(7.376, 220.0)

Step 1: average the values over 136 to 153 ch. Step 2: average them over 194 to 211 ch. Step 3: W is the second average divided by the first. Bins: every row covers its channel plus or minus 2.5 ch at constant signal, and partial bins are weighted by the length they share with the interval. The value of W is 0.46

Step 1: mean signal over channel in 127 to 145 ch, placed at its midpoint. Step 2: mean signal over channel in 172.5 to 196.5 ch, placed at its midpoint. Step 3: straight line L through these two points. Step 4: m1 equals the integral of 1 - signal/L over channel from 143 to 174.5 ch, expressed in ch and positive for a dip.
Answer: -1.9 ch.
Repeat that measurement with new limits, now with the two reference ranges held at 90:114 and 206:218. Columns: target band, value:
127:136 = -1.79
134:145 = -3.22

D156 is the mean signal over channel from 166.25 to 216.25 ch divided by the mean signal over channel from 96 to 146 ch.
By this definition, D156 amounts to 0.7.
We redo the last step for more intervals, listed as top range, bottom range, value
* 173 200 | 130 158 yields 0.87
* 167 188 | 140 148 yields 0.96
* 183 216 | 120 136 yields 0.57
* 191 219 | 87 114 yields 0.43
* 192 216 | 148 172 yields 0.43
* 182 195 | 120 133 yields 0.87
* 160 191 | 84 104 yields 0.94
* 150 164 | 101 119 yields 1.01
